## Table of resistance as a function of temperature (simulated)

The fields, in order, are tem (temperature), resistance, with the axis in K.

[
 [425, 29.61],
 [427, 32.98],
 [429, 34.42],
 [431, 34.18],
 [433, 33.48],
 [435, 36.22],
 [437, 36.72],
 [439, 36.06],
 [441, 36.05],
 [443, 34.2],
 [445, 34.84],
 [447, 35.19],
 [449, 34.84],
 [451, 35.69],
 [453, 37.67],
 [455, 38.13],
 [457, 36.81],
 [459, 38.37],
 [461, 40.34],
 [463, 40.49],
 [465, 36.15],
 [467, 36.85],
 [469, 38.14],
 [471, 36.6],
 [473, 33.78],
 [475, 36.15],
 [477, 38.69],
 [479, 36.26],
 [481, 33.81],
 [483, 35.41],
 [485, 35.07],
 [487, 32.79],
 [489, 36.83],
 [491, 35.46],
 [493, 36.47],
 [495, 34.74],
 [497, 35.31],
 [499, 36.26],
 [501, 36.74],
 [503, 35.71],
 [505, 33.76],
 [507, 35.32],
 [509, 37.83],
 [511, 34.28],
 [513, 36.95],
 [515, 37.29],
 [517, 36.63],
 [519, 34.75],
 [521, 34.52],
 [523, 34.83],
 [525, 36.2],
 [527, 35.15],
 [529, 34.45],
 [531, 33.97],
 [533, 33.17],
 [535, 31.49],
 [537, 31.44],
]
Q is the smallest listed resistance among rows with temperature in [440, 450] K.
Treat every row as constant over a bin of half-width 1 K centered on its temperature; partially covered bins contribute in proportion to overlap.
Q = 34.2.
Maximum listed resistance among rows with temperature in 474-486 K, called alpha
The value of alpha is 38.69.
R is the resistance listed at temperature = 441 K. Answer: 36.05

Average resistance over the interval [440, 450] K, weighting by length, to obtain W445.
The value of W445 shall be 35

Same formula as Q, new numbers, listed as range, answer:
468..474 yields 33.78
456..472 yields 36.15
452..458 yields 36.81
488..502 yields 34.74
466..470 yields 36.85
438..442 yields 36.05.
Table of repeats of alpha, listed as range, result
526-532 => 35.15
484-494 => 36.83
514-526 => 37.29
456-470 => 40.49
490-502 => 36.74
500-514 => 37.83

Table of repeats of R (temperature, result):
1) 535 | 31.49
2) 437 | 36.72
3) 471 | 36.6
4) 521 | 34.52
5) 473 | 33.78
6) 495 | 34.74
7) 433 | 33.48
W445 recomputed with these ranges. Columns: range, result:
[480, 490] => 34.8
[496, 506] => 35.6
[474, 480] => 37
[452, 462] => 38.3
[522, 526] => 35.5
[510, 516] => 36.2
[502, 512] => 35.4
